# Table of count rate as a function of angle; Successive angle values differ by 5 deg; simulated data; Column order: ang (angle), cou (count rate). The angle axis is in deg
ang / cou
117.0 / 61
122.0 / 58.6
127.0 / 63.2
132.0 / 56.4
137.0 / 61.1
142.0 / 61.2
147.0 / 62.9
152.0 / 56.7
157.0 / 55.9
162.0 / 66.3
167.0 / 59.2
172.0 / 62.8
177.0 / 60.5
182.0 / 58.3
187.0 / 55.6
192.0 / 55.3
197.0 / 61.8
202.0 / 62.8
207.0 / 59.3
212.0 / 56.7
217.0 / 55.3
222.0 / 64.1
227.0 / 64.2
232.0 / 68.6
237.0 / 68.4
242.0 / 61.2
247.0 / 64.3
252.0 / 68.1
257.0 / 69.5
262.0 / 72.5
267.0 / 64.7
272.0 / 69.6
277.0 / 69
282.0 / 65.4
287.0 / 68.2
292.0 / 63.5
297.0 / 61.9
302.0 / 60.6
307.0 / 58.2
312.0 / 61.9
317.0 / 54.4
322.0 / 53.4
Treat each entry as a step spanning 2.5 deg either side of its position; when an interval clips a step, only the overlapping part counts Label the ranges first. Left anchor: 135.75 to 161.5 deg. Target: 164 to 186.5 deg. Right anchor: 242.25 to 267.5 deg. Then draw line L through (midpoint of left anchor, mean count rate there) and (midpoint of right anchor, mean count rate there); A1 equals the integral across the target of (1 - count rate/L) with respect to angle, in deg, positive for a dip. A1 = 0.7 deg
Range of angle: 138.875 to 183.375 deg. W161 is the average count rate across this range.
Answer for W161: 60.5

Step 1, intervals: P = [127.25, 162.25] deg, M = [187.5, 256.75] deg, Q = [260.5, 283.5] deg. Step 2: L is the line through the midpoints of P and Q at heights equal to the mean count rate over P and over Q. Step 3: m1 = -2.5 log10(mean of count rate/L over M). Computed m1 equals 0.04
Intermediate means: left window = 59.9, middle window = 62.4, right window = 68.2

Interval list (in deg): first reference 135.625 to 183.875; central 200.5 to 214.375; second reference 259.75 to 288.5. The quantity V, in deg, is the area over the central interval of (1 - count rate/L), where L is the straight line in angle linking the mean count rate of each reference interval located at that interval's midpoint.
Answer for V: 0.94 deg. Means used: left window 60.5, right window 68.2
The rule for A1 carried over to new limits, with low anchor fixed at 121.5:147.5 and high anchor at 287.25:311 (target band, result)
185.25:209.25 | 0.8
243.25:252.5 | -0.6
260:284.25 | -2.6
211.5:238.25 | -0.8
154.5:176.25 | -0.1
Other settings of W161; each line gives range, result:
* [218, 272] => 66.4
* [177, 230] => 59.5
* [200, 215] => 59.3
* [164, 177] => 61.1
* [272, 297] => 66.4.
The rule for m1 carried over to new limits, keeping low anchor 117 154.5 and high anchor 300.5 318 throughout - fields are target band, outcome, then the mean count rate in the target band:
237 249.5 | -0.08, 63.9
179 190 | 0.05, 57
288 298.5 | -0.08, 63.6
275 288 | -0.14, 67.4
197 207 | -0.04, 61.7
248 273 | -0.16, 68.6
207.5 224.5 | 0.02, 58.8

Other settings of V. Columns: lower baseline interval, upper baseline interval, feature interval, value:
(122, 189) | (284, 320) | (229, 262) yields -3.5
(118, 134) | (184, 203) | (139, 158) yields -0.1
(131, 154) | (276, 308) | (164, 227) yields 1.8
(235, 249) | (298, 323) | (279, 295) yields -1.4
